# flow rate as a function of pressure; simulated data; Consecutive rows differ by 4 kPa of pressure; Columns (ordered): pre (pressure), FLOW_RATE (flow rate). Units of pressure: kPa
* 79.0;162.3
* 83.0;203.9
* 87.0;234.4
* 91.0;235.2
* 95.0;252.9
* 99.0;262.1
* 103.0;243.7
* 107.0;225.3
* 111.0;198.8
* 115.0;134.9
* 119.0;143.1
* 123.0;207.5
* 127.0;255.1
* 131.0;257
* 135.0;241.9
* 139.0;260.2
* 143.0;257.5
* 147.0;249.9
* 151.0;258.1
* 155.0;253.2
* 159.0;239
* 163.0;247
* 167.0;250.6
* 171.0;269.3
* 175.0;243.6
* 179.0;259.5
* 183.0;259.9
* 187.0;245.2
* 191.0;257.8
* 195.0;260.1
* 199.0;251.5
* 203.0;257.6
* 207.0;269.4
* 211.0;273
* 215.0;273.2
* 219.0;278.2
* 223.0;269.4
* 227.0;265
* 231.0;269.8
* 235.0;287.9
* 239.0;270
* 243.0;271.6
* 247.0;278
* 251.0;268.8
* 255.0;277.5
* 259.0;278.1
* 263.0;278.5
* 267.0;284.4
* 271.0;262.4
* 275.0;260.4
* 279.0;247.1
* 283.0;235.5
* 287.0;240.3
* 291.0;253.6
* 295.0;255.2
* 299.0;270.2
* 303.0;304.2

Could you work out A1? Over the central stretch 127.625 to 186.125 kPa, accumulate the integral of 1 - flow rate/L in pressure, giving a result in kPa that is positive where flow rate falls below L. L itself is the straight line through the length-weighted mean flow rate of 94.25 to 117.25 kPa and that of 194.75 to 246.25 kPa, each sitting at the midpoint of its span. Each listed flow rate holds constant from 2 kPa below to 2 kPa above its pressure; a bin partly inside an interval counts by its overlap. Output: -3.2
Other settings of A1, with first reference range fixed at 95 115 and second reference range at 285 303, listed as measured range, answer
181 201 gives -1.2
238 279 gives -2.9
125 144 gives -2.0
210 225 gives -1.7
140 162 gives -1.7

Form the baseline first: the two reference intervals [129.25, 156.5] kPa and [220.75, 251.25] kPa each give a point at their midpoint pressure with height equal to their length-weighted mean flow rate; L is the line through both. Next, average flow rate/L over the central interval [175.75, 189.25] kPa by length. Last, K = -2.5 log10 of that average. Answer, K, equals 0.03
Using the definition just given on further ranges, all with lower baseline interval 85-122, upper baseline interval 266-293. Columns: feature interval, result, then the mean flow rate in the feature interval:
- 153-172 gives -0.11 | 251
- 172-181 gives -0.10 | 254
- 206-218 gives -0.14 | 273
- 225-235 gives -0.12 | 272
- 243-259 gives -0.11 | 275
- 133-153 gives -0.14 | 254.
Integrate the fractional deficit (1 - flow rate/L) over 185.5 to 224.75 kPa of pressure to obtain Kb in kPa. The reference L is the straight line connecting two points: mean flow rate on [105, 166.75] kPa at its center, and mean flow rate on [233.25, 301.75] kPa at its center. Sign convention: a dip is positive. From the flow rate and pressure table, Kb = -2.4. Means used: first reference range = 229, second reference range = 266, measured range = 264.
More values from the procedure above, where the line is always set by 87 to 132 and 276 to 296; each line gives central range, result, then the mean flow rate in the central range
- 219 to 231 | -1.6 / 269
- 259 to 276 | -2.0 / 273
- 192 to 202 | -1.0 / 256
